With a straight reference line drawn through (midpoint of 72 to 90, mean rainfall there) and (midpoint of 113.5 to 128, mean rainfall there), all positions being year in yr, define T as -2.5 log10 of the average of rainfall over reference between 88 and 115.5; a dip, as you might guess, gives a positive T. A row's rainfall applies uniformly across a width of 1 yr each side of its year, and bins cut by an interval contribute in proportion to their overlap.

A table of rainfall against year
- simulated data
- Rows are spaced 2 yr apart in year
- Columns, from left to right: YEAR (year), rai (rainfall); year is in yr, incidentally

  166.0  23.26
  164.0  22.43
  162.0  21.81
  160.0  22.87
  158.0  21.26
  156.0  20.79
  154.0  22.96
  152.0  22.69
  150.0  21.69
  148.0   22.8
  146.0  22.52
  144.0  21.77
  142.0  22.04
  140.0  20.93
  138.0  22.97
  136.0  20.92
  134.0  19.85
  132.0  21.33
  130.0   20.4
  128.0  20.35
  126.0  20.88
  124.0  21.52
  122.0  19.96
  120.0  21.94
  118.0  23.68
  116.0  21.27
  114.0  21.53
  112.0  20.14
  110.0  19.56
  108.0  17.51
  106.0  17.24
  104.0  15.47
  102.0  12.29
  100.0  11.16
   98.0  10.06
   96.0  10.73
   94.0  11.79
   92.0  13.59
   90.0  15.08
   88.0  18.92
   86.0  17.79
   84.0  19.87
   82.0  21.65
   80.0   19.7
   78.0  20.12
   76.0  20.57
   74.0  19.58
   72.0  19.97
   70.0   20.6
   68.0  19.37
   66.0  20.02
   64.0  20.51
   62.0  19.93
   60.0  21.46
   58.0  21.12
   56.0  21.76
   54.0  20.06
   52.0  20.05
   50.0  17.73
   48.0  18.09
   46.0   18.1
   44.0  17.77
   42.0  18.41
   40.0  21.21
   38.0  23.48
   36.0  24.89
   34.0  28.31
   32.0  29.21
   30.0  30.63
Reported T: 0.32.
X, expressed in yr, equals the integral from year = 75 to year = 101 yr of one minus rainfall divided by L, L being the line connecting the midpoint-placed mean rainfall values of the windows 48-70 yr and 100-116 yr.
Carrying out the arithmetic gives 3.4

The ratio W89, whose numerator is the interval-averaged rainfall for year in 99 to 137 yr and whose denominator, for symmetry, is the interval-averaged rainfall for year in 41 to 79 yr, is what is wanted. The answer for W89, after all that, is 1.0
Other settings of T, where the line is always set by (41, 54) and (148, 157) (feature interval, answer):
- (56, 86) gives -0.05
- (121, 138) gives 0.03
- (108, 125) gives -0.01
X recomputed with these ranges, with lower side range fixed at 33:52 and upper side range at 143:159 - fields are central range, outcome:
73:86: 0.73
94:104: 4.61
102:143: 2.78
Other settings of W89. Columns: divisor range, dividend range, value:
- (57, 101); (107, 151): 1.18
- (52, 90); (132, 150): 1.08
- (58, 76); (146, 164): 1.09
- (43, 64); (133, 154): 1.11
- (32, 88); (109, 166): 1.05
